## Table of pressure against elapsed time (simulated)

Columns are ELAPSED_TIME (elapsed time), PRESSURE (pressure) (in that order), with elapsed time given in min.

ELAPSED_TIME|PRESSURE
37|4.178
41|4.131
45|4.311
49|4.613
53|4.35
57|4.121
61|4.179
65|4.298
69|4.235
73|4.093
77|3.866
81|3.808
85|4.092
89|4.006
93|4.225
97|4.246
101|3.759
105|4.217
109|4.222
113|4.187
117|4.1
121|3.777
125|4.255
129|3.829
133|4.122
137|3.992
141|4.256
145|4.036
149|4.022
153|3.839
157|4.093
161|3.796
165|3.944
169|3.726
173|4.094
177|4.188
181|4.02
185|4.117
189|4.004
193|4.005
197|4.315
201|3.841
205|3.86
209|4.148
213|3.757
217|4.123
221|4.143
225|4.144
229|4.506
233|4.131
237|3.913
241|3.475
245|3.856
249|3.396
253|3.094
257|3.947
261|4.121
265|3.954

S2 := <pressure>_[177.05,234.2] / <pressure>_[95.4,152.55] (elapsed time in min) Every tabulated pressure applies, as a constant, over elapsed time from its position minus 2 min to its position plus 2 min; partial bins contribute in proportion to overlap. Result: 1.0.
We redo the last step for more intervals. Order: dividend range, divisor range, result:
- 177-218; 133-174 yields 1.01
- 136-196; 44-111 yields 0.97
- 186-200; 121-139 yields 1.02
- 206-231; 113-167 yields 1.03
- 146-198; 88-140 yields 0.98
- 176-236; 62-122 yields 1.00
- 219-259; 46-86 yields 0.93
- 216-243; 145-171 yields 1.04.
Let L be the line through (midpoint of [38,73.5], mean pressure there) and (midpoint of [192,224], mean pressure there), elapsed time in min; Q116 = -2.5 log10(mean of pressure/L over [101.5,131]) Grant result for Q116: 0.03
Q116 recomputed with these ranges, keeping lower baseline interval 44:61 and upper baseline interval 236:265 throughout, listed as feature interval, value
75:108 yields 0.05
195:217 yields -0.04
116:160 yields 0.01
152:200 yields -0.02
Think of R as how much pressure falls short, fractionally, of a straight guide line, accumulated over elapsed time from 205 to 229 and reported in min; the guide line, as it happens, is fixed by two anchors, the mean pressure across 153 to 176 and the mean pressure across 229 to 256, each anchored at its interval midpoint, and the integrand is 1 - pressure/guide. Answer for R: -1.9 min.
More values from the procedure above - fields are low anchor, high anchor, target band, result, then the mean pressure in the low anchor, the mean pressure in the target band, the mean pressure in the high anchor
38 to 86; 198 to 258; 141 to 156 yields 0.1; 4.18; 4.01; 3.9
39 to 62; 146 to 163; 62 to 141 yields 0.8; 4.29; 4.08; 3.94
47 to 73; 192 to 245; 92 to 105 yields 0.4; 4.28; 4.09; 4.02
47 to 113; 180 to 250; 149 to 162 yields 0.4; 4.15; 3.94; 3.99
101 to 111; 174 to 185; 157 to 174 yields 0.9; 4.13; 3.9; 4.11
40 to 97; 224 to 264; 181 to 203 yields -0.6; 4.17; 4.05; 3.85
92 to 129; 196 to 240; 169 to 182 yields 0.1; 4.09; 4.05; 4.06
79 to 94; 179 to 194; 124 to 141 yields -0.1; 4.02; 4.06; 4.04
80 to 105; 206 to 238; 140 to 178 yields 0.8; 4.05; 3.99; 4.11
